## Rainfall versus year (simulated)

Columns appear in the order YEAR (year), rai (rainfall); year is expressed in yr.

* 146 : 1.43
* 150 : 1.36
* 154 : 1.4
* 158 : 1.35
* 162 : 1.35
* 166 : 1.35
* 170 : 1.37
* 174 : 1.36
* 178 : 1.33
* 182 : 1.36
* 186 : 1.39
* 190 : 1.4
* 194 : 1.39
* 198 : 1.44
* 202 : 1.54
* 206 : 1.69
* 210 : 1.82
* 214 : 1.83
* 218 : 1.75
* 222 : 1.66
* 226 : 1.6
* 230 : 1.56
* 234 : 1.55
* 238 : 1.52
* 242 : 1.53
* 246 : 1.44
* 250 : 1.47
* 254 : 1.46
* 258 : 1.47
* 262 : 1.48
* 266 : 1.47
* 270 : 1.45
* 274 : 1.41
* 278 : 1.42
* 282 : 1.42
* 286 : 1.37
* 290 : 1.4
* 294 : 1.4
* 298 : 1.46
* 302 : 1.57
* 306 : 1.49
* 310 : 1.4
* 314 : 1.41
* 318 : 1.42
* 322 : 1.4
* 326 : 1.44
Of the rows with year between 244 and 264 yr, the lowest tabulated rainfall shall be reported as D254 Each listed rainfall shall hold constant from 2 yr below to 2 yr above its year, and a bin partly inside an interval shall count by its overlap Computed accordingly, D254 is 1.44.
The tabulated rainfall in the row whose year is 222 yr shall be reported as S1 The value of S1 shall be 1.66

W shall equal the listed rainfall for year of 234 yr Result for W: 1.55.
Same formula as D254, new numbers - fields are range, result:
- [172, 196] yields 1.33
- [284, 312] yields 1.37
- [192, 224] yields 1.39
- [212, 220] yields 1.75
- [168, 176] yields 1.36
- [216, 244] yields 1.52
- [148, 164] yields 1.35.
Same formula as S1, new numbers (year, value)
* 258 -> 1.47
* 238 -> 1.52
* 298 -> 1.46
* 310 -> 1.4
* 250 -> 1.47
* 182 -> 1.36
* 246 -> 1.44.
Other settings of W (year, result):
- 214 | 1.83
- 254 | 1.46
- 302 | 1.57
